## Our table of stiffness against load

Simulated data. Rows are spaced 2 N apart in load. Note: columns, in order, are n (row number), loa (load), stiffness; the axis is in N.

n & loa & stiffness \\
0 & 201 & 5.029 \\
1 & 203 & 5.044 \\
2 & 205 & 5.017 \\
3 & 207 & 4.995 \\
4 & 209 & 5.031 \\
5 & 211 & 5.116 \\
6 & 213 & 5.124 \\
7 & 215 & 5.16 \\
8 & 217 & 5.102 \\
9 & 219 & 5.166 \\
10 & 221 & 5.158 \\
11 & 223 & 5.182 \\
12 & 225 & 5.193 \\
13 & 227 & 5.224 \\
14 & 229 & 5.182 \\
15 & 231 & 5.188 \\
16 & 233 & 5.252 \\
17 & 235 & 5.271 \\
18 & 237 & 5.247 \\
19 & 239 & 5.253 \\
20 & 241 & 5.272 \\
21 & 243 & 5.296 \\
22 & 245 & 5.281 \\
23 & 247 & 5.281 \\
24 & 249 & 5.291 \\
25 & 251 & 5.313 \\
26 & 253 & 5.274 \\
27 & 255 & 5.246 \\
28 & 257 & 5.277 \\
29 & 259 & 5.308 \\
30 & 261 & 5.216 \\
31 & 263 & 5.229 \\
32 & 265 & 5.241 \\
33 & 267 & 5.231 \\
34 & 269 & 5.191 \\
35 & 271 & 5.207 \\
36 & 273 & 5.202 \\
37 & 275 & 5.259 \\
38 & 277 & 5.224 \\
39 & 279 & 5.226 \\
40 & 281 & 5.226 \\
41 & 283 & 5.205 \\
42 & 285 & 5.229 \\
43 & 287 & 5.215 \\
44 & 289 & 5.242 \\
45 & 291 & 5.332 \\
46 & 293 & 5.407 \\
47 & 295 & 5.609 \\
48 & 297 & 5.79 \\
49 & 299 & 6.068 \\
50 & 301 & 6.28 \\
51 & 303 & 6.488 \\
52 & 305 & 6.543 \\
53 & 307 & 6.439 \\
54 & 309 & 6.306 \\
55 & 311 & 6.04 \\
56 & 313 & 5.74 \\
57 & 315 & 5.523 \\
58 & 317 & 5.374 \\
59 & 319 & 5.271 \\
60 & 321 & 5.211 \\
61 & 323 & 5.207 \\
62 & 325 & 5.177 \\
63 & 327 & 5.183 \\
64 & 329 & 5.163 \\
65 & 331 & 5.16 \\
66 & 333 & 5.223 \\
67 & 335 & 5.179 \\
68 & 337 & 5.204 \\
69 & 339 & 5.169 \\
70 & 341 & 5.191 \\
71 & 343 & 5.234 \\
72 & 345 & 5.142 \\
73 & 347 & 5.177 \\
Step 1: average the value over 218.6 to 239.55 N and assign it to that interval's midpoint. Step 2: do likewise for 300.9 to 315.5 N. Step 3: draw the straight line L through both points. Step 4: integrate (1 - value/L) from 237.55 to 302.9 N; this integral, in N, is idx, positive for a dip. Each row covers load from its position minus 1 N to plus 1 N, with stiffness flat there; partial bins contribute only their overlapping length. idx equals 4.1 N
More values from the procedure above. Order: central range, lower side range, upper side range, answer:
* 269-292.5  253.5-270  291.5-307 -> 1.68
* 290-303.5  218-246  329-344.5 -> -1.62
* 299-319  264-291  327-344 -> -3.20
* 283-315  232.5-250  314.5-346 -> -3.54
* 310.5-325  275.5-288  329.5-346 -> -0.67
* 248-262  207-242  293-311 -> 0.71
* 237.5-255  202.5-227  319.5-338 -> -0.49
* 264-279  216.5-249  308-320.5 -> 0.62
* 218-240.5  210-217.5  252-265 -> -0.17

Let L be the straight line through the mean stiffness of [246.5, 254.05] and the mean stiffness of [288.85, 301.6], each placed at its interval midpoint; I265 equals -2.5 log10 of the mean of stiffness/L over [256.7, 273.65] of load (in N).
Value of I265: 0.04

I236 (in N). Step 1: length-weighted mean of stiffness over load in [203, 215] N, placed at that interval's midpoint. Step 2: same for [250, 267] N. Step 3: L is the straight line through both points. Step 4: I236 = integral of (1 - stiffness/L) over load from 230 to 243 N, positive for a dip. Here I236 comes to -0.2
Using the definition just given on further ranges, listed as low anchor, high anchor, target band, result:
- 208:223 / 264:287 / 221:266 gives -0.68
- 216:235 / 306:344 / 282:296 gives 0.04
